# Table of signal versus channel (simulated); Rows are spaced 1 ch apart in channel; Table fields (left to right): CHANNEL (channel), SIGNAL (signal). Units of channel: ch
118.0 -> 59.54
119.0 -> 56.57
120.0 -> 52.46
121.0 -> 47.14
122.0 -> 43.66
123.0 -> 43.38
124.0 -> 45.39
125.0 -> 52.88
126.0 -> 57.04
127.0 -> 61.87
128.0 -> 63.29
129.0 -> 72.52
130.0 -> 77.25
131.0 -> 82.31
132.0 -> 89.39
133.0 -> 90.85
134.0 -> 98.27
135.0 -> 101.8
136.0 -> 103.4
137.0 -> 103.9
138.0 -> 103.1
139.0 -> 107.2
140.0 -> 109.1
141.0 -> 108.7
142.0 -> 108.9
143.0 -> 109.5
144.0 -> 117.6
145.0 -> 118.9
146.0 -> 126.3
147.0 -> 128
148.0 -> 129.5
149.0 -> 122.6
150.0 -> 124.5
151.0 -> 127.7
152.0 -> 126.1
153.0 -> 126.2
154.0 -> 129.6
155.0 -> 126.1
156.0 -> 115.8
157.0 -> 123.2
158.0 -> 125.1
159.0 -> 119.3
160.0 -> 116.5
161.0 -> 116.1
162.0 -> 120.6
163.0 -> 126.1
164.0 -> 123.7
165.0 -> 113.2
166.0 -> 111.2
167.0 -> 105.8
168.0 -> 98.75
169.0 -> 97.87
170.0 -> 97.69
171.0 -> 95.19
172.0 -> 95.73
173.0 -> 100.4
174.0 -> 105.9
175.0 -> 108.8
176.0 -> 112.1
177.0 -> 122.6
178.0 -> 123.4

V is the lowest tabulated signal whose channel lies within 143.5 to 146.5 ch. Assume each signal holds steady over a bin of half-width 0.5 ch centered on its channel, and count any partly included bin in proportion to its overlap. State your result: 117.6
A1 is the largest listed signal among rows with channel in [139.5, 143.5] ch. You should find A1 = 109.5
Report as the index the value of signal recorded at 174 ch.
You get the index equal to 105.9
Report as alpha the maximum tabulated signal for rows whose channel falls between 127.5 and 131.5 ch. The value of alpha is 82.31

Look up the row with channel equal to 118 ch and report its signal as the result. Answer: 59.54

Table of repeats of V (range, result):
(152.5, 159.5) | 115.8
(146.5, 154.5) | 122.6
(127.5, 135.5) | 63.29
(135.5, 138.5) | 103.1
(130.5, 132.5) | 82.31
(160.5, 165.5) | 113.2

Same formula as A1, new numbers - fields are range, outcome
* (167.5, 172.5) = 98.75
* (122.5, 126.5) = 57.04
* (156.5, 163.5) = 126.1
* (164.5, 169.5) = 113.2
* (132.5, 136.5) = 103.4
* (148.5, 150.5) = 124.5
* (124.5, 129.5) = 72.52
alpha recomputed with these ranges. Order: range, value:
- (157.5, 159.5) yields 125.1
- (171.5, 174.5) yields 105.9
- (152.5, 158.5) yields 129.6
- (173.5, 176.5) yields 112.1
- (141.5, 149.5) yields 129.5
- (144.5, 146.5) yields 126.3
